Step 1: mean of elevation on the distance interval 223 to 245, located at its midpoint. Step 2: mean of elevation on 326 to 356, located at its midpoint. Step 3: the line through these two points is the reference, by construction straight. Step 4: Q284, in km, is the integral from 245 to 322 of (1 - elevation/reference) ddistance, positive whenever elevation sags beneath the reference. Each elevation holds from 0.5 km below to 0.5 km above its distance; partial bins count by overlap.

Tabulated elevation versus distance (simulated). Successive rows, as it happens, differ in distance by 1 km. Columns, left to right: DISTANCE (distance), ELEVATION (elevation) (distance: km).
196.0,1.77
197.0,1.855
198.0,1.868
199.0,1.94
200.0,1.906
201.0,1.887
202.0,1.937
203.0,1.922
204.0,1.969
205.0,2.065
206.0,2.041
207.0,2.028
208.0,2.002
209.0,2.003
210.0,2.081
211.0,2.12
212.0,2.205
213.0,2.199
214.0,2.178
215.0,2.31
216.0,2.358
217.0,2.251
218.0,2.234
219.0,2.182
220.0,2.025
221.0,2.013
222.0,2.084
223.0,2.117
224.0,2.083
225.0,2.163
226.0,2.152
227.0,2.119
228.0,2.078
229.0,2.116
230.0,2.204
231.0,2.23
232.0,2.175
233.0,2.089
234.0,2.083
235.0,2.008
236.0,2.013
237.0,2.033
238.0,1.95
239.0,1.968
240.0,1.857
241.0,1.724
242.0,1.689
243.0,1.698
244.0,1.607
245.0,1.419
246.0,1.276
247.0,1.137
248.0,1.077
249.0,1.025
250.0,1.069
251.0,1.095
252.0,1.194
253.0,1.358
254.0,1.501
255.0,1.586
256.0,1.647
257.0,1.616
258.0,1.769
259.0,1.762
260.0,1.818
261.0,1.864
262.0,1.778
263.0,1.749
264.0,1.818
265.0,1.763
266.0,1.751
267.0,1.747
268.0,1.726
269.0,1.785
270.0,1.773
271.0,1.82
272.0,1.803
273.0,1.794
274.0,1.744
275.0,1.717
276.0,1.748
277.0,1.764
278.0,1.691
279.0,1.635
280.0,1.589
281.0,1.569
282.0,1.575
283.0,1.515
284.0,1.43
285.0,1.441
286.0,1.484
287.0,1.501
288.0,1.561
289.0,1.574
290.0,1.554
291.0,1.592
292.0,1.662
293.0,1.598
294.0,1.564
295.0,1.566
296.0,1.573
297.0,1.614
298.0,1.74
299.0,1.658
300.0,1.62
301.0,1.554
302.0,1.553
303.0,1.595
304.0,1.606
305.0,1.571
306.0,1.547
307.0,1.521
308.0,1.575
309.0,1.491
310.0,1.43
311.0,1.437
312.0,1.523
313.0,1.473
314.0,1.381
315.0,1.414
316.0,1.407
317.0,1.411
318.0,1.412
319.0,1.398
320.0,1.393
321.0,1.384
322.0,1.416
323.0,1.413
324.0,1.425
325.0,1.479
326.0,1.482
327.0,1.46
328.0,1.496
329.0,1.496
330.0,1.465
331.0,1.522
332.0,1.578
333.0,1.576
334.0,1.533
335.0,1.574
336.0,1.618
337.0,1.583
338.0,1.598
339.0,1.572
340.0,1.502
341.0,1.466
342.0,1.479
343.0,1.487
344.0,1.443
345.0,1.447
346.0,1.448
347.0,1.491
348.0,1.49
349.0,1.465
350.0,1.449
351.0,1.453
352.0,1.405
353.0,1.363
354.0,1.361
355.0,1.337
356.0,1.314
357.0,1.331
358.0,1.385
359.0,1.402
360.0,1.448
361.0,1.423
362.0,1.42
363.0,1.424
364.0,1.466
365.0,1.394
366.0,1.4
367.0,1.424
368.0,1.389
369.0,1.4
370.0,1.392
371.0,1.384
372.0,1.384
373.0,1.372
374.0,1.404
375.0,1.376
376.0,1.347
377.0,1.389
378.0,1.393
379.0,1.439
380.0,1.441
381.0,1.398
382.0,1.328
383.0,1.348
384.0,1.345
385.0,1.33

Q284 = 8.6 km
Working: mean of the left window 1.99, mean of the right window 1.49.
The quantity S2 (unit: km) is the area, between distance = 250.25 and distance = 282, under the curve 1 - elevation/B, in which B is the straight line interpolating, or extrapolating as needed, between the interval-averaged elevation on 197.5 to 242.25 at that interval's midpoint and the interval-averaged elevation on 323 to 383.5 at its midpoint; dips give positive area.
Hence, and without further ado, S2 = 3.0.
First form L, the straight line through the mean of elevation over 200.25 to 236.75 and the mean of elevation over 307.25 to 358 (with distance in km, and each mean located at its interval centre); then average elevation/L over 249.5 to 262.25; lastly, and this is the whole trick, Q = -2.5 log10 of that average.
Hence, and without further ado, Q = 0.22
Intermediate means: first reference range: 2.1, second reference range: 1.46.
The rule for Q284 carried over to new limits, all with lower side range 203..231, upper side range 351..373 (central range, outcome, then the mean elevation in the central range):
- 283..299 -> 1.7 km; 1.57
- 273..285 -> 1.2 km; 1.63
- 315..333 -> 1.5 km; 1.45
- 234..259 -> 5.2 km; 1.57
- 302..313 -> 0.9 km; 1.53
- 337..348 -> 0.0 km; 1.5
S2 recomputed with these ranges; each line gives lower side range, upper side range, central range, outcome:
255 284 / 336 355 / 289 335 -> 1.9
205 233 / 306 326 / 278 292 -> 1.0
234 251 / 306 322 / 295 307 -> -1.0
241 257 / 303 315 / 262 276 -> -3.4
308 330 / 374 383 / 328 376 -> -1.2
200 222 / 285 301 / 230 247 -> 0.6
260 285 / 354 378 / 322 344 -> -0.1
